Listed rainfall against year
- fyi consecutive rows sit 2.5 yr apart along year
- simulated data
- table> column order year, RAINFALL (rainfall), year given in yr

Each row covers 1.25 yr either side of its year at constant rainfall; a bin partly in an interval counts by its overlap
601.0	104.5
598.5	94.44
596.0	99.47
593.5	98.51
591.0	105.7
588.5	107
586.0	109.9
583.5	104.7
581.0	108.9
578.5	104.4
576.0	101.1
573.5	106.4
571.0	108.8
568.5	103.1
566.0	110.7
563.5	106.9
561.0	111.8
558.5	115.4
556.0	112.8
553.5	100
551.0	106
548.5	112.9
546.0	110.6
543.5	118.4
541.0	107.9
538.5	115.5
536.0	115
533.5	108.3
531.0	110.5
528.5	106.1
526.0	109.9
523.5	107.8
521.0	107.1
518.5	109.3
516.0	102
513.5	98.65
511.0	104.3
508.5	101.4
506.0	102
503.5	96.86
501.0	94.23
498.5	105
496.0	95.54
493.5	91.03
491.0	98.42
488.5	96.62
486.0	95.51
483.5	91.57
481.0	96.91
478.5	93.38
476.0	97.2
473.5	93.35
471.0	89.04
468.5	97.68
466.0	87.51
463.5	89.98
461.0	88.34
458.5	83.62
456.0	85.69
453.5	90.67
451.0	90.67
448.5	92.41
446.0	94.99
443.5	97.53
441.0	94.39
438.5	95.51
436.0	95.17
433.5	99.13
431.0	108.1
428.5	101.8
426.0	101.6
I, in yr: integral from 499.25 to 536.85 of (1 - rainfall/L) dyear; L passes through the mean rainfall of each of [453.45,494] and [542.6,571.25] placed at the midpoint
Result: -1.19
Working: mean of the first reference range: 92.2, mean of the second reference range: 110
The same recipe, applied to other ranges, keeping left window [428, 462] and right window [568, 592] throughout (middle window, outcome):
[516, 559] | -3.2 yr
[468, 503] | 0.8 yr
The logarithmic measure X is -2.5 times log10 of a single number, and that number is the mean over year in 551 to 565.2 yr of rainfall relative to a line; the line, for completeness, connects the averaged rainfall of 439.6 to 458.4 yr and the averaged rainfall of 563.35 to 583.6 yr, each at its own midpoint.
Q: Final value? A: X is -0.05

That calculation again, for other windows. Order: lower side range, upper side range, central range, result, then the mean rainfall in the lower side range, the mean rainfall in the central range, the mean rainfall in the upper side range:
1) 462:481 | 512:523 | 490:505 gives 0.03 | 92.8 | 96.9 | 105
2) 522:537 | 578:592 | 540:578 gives -0.01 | 109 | 109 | 107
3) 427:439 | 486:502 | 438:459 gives 0.09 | 100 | 91.9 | 96.7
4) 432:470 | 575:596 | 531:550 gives -0.12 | 92.3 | 112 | 105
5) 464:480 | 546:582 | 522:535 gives -0.07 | 92.9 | 109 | 108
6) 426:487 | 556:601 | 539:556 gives -0.07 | 93.9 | 110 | 106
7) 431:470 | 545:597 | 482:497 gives 0.03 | 92.7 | 94.8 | 107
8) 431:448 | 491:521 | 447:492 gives 0.07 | 96.8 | 92.1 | 100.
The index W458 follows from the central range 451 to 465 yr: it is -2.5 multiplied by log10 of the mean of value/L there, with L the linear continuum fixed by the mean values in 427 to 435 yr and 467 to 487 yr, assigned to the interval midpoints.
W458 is 0.11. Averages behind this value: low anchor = 103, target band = 87.9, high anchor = 94.2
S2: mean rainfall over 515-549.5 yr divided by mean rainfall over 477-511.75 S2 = 1.13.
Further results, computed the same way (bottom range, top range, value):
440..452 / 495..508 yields 1.05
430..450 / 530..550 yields 1.16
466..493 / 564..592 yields 1.13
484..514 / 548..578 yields 1.10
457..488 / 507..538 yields 1.16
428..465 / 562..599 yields 1.12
